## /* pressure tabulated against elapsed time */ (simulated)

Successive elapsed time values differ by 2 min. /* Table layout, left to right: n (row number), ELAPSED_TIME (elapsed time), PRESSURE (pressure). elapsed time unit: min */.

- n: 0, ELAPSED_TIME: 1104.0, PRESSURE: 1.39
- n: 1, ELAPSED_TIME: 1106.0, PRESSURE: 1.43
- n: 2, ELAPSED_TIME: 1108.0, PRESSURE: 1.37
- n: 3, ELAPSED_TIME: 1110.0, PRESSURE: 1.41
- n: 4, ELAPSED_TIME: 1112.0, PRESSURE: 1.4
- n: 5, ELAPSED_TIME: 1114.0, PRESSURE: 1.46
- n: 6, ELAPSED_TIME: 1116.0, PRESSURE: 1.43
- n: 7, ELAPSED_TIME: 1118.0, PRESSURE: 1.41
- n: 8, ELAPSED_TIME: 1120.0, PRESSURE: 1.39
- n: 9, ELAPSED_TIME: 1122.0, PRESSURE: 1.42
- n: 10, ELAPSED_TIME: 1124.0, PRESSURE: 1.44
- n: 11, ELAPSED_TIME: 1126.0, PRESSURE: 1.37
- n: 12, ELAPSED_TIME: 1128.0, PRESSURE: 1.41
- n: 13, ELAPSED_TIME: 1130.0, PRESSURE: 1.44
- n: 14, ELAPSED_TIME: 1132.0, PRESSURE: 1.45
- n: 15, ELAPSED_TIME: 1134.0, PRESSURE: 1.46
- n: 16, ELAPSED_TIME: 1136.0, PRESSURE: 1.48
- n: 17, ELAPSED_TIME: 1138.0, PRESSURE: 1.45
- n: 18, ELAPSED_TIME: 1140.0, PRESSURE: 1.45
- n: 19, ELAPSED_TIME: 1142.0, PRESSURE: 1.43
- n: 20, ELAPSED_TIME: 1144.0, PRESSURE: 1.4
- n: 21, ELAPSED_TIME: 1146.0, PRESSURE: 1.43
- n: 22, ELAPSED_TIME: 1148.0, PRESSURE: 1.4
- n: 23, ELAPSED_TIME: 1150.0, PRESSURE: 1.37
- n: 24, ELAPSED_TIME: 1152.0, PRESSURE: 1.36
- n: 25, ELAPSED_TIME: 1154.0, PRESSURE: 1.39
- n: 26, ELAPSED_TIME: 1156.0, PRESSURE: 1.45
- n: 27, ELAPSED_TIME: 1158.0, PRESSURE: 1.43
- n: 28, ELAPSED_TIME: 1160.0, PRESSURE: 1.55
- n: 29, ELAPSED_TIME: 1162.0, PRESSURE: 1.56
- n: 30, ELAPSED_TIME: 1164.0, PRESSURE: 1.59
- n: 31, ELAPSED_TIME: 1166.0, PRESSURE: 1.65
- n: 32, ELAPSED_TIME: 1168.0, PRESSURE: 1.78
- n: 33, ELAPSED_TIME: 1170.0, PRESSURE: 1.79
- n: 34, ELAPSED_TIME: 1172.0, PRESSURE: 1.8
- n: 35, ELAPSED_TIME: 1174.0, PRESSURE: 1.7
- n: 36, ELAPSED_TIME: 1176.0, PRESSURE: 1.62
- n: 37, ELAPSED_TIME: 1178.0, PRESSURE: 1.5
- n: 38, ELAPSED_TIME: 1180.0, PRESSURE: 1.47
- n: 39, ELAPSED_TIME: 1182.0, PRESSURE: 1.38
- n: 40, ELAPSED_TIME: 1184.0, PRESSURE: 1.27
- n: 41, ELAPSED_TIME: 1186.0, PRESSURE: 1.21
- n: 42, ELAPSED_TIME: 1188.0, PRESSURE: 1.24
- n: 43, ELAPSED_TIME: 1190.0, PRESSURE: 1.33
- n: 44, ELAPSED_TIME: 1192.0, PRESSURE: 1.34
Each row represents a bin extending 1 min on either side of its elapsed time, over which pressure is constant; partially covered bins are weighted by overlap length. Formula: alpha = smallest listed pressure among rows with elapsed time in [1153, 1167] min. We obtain 1.39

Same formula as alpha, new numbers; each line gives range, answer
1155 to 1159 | 1.43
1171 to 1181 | 1.47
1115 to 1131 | 1.37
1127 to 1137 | 1.41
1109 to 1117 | 1.4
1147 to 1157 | 1.36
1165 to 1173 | 1.65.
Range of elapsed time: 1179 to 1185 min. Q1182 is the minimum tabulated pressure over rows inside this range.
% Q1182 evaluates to 1.27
